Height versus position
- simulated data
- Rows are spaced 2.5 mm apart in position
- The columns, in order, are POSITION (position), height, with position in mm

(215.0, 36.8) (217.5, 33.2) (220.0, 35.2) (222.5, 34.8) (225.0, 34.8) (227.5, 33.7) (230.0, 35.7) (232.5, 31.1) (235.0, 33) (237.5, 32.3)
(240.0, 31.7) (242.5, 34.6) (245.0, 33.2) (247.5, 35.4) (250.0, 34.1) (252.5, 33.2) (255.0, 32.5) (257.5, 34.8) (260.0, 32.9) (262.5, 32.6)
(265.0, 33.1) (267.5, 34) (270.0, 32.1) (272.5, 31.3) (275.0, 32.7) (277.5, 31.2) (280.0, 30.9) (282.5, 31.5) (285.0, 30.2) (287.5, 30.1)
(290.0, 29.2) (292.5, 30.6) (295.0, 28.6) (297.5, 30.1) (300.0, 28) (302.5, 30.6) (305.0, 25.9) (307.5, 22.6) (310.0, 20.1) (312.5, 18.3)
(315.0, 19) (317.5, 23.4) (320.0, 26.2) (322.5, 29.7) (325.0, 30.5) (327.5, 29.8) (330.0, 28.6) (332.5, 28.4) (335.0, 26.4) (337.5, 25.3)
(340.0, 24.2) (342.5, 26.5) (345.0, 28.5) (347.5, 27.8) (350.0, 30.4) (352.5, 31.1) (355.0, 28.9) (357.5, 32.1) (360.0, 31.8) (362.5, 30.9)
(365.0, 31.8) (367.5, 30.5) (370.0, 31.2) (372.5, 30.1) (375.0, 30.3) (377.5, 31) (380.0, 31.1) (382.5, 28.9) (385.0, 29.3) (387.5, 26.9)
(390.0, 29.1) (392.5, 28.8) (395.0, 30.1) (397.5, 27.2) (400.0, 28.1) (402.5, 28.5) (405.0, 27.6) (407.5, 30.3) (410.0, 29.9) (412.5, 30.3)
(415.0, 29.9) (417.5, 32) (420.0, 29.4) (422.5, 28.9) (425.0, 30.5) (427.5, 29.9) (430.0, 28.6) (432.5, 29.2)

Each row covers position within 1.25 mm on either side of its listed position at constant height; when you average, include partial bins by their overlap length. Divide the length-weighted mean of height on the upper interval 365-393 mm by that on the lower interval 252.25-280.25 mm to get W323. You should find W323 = 0.91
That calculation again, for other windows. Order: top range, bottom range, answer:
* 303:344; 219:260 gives 0.75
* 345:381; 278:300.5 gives 1.02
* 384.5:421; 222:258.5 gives 0.87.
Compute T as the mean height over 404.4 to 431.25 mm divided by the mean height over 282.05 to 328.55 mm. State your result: 1.1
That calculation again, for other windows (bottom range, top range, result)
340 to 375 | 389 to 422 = 0.98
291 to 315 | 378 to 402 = 1.12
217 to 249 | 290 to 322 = 0.76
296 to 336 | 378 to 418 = 1.12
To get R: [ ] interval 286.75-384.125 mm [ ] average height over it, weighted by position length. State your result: 28.2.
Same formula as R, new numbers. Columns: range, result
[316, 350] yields 27.4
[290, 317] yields 25.5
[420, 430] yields 29.6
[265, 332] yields 28.4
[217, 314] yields 31.2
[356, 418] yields 29.9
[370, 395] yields 29.6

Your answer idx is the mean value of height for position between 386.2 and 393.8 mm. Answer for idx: 28.3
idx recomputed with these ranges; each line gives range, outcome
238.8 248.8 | 33.7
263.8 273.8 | 32.6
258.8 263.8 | 32.8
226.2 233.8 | 33.5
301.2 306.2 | 28.3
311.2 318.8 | 20.3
